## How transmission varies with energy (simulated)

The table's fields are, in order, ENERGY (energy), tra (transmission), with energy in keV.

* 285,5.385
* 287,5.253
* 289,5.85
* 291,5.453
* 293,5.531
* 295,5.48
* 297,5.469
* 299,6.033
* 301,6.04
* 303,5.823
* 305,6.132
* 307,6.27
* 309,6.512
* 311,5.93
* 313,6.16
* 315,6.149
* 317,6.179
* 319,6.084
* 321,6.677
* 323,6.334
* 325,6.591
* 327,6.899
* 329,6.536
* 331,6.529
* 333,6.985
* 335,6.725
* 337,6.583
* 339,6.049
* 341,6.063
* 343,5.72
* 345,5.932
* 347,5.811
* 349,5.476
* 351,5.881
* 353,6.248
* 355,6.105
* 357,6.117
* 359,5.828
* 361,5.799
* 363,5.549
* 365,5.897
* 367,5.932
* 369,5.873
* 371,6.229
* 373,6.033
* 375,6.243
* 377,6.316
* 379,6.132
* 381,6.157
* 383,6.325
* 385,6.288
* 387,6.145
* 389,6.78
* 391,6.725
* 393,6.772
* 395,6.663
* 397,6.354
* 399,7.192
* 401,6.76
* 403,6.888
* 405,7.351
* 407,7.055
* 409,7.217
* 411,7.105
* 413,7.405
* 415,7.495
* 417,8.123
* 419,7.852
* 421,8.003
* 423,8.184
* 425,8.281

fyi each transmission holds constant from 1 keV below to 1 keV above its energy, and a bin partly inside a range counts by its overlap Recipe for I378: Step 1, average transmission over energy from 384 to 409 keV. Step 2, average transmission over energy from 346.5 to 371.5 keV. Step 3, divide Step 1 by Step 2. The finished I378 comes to 1.1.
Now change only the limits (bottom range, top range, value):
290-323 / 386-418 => 1.17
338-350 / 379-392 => 1.09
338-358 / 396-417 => 1.20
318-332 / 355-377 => 0.92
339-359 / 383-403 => 1.12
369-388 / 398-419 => 1.18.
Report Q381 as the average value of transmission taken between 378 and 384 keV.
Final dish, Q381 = 6.2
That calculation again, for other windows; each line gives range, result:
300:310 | 6.16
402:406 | 7.12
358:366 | 5.77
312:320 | 6.14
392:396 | 6.72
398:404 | 6.95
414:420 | 7.82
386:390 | 6.46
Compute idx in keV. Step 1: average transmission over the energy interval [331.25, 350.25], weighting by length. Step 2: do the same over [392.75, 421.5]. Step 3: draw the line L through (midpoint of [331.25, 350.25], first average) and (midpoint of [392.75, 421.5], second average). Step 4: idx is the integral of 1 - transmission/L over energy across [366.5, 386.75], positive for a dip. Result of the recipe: 1.7 keV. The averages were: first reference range 6.16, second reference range 7.21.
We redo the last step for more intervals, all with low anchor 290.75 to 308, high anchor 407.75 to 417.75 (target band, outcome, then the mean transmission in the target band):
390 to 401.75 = 0.7 keV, 6.74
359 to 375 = 2.1 keV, 5.92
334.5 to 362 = 2.1 keV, 6.01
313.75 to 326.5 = -0.5 keV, 6.35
